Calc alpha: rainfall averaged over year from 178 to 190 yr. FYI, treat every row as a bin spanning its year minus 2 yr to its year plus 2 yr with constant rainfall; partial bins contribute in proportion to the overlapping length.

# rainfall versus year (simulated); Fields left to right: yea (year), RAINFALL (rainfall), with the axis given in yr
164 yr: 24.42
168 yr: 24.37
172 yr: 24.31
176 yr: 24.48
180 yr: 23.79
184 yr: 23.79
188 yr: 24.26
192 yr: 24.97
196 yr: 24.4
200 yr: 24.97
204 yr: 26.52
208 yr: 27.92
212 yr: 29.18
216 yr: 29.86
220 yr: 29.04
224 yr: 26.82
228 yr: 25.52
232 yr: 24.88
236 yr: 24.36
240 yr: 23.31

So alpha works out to 23.9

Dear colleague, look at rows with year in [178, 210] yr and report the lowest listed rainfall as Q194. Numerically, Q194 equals 23.79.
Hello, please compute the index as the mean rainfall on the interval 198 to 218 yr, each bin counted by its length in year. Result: 27.7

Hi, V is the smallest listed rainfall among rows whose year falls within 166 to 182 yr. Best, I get 23.79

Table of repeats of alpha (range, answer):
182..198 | 24.4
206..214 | 28.6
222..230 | 26.2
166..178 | 24.4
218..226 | 27.9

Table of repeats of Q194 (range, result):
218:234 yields 24.88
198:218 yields 24.97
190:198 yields 24.4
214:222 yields 29.04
